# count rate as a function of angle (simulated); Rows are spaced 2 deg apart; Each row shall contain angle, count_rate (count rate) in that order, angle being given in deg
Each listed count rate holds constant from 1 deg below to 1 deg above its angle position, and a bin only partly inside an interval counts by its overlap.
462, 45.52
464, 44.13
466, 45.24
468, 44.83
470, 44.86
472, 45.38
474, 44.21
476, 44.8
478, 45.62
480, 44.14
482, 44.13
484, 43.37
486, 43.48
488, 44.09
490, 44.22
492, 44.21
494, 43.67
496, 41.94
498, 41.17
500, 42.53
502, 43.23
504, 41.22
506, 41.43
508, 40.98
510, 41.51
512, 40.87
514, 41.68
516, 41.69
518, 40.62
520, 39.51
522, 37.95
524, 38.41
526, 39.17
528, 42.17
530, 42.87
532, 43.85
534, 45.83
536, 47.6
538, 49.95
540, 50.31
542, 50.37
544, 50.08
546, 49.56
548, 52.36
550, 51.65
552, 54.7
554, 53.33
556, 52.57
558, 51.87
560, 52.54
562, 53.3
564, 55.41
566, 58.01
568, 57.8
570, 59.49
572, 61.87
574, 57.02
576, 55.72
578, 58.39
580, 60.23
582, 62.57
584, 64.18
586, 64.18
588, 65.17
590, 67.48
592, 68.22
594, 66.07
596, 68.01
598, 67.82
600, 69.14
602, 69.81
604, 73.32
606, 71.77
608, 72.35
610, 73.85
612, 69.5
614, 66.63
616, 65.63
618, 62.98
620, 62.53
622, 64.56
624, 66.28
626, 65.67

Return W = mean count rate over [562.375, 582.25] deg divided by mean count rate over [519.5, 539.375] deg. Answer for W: 1.36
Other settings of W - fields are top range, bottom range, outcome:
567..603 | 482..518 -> 1.50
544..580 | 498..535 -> 1.33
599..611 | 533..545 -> 1.46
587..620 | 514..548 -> 1.54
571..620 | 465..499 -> 1.49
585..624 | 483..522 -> 1.61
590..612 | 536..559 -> 1.36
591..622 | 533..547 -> 1.39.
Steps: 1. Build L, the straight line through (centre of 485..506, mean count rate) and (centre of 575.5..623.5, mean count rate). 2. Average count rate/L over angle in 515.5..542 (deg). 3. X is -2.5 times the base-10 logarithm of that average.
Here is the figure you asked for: 0.17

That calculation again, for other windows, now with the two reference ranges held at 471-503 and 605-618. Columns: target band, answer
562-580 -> 0.06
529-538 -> 0.17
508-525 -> 0.23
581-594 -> -0.01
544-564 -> 0.10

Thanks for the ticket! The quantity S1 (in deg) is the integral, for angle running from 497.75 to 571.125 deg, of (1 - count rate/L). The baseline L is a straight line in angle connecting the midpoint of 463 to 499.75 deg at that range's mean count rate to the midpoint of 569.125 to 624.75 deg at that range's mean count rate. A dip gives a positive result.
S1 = 9.6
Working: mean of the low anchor 44.1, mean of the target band 47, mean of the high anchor 65.5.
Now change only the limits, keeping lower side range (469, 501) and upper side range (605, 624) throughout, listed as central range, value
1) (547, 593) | 1.09 deg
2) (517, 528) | 2.46 deg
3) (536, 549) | 1.01 deg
